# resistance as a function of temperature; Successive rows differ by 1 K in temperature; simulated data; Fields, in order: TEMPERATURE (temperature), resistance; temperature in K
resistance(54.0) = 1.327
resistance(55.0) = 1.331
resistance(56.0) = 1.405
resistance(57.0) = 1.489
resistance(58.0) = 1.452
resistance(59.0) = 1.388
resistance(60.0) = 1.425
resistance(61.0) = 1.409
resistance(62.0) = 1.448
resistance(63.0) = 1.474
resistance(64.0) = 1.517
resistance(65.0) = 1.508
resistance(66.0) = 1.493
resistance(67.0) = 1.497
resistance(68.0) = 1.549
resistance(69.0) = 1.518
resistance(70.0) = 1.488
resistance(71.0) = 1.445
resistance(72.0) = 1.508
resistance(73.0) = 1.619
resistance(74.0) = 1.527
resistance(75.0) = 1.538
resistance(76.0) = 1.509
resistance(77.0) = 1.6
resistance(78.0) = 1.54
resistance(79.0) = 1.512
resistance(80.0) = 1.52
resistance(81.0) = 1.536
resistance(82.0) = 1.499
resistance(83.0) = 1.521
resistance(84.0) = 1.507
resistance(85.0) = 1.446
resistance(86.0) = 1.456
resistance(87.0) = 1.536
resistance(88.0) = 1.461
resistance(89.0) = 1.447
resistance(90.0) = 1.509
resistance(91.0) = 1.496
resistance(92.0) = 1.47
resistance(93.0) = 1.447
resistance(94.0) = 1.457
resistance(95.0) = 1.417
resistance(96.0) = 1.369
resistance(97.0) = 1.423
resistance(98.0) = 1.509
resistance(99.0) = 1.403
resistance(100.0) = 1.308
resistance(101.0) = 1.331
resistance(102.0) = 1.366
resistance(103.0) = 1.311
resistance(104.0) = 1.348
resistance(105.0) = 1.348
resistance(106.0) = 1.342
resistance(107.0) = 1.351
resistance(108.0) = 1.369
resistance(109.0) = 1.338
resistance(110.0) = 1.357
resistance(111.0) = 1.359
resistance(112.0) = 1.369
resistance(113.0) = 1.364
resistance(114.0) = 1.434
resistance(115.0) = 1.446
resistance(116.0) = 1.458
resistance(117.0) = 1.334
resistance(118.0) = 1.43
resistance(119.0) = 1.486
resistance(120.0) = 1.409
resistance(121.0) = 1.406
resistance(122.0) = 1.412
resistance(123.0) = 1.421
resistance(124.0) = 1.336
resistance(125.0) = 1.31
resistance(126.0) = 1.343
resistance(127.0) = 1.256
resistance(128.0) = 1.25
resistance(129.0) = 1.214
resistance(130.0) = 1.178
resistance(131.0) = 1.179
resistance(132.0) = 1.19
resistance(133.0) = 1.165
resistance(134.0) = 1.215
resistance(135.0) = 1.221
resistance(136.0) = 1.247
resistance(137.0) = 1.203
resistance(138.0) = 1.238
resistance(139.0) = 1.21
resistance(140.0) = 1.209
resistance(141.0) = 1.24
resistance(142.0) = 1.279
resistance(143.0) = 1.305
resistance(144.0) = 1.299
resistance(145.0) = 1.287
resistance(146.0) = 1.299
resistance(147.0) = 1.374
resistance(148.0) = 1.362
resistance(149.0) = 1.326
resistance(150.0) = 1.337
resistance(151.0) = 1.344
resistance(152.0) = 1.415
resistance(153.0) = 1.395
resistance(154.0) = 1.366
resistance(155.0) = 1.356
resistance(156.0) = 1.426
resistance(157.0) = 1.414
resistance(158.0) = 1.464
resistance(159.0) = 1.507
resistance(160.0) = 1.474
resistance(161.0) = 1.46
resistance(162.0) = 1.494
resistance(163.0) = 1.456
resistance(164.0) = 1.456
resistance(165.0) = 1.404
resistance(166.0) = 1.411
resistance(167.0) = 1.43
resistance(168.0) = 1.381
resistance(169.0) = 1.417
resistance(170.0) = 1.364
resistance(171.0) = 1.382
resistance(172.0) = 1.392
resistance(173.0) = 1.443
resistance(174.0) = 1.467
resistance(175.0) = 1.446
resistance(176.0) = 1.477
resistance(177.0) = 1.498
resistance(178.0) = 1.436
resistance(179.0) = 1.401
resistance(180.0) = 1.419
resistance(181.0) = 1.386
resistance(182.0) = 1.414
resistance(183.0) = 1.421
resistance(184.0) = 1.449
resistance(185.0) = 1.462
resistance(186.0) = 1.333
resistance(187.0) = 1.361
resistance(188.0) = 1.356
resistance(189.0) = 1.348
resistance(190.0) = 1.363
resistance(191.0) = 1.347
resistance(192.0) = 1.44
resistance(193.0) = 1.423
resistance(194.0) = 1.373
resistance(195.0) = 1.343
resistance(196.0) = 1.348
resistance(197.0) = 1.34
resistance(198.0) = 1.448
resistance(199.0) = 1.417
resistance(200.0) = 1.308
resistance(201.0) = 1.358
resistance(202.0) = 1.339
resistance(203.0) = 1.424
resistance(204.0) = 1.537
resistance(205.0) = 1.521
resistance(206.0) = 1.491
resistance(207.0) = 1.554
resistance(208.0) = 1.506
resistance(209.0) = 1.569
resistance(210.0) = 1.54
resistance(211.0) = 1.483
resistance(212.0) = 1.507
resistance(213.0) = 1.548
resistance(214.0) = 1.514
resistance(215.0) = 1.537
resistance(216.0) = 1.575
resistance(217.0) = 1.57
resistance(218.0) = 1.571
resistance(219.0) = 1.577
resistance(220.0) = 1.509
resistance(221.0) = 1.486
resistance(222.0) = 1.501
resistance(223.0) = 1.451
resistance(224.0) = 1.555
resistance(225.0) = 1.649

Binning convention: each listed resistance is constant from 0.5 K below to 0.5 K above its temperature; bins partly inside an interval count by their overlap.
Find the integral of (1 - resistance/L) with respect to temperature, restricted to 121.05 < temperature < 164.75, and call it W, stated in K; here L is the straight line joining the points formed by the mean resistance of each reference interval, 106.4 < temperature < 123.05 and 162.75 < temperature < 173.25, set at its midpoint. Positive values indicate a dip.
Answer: 2.4 K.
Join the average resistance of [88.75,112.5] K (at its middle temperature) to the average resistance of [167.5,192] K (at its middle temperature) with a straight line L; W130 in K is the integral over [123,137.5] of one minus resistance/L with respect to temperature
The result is 1.6 K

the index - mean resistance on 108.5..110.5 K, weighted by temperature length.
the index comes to 1.35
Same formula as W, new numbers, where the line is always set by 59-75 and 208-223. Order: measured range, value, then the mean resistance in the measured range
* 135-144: 1.60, 1.24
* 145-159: 1.28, 1.38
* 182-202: 1.89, 1.38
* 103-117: 1.23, 1.37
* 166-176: 0.68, 1.42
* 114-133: 2.18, 1.33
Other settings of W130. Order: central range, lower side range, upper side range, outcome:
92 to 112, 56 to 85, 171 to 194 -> 1.3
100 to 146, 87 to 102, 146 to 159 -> 3.1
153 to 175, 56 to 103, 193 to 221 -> 0.7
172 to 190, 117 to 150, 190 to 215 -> -0.2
